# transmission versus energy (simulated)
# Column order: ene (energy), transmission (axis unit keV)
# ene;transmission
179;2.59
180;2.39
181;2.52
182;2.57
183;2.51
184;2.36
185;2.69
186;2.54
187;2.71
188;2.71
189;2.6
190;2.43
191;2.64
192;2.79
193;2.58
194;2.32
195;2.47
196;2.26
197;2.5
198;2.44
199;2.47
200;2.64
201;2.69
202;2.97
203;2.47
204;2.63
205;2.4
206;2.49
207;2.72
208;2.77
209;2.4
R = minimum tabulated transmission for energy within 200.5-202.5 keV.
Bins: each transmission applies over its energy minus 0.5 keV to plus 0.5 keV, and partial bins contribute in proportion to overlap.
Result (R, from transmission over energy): 2.69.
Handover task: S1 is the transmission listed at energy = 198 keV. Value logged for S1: 2.44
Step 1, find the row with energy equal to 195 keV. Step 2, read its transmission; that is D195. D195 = 2.47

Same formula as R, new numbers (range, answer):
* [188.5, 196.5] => 2.26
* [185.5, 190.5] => 2.43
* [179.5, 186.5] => 2.36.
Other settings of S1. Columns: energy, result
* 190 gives 2.43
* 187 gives 2.71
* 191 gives 2.64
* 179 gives 2.59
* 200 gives 2.64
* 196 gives 2.26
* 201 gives 2.69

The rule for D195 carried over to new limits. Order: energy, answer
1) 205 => 2.4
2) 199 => 2.47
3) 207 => 2.72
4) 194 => 2.32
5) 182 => 2.57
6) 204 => 2.63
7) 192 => 2.79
